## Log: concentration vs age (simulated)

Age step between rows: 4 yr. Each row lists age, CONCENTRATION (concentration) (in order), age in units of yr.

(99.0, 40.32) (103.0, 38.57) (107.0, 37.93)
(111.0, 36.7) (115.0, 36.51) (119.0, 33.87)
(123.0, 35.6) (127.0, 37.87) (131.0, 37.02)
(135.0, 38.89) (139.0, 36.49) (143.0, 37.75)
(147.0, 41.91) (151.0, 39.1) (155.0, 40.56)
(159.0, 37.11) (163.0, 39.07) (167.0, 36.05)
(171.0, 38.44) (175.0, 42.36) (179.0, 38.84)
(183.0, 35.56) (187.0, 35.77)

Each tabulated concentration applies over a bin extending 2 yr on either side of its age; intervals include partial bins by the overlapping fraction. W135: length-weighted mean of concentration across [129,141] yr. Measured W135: 37.5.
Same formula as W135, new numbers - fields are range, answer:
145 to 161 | 39.7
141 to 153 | 39.6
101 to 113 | 37.7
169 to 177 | 40.4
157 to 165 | 38.1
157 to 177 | 38.6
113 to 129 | 36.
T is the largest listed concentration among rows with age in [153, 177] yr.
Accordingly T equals 42.36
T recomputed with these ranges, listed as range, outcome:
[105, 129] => 37.93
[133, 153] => 41.91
